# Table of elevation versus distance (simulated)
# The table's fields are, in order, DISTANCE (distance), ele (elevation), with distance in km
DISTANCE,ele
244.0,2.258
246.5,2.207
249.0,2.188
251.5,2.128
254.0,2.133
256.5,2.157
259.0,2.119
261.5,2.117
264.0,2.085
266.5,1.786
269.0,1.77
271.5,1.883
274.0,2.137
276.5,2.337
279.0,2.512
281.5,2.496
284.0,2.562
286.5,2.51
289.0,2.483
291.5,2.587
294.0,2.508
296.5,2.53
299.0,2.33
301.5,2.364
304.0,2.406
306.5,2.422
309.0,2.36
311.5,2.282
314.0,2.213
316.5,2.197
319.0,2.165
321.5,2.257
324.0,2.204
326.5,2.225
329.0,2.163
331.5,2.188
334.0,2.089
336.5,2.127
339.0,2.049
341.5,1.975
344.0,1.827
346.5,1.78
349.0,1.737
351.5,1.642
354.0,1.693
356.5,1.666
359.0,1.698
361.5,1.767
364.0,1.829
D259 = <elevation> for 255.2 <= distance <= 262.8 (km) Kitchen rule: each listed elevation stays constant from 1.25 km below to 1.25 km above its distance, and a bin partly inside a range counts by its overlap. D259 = 2.13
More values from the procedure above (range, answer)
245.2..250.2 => 2.2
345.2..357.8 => 1.7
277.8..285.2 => 2.52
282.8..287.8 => 2.54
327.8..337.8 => 2.14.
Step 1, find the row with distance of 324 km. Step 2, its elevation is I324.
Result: 2.204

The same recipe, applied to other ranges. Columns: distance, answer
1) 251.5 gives 2.128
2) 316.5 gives 2.197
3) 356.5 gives 1.666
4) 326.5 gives 2.225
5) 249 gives 2.188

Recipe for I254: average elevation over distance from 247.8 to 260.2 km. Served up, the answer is 2.14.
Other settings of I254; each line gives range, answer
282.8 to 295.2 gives 2.53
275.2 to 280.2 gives 2.42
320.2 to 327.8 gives 2.23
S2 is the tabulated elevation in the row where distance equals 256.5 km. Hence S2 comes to 2.157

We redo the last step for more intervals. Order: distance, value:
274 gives 2.137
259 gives 2.119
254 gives 2.133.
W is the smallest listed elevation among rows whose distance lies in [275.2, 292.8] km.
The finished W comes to 2.337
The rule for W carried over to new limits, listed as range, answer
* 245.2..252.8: 2.128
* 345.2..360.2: 1.642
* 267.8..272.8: 1.77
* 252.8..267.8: 1.786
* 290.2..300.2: 2.33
